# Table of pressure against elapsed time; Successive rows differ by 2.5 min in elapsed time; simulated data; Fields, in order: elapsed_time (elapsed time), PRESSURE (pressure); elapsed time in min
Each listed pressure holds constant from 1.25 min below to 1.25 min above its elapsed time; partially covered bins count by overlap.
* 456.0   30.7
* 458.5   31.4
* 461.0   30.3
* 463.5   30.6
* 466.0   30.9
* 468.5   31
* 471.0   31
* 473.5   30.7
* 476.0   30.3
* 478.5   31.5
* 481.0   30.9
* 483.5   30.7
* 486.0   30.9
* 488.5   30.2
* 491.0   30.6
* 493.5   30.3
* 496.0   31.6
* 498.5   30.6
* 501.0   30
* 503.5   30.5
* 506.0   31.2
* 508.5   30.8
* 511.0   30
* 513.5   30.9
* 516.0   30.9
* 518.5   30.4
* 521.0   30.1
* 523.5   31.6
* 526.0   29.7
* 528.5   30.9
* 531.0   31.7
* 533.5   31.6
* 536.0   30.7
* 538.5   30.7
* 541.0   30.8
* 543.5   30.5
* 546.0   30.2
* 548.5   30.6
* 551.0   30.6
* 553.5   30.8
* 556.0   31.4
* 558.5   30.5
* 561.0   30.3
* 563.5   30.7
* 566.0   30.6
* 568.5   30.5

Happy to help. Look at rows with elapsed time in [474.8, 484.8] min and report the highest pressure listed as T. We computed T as 31.5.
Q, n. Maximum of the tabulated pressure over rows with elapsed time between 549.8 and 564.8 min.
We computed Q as 31.4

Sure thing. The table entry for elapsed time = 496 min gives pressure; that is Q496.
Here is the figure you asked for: 31.6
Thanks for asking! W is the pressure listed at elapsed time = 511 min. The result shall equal 30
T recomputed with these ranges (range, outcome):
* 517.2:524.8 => 31.6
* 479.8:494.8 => 30.9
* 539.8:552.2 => 30.8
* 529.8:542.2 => 31.7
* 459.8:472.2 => 31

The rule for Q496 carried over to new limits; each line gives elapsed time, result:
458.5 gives 31.4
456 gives 30.7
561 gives 30.3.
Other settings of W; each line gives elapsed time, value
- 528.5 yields 30.9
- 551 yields 30.6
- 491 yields 30.6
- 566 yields 30.6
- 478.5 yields 31.5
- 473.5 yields 30.7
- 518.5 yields 30.4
